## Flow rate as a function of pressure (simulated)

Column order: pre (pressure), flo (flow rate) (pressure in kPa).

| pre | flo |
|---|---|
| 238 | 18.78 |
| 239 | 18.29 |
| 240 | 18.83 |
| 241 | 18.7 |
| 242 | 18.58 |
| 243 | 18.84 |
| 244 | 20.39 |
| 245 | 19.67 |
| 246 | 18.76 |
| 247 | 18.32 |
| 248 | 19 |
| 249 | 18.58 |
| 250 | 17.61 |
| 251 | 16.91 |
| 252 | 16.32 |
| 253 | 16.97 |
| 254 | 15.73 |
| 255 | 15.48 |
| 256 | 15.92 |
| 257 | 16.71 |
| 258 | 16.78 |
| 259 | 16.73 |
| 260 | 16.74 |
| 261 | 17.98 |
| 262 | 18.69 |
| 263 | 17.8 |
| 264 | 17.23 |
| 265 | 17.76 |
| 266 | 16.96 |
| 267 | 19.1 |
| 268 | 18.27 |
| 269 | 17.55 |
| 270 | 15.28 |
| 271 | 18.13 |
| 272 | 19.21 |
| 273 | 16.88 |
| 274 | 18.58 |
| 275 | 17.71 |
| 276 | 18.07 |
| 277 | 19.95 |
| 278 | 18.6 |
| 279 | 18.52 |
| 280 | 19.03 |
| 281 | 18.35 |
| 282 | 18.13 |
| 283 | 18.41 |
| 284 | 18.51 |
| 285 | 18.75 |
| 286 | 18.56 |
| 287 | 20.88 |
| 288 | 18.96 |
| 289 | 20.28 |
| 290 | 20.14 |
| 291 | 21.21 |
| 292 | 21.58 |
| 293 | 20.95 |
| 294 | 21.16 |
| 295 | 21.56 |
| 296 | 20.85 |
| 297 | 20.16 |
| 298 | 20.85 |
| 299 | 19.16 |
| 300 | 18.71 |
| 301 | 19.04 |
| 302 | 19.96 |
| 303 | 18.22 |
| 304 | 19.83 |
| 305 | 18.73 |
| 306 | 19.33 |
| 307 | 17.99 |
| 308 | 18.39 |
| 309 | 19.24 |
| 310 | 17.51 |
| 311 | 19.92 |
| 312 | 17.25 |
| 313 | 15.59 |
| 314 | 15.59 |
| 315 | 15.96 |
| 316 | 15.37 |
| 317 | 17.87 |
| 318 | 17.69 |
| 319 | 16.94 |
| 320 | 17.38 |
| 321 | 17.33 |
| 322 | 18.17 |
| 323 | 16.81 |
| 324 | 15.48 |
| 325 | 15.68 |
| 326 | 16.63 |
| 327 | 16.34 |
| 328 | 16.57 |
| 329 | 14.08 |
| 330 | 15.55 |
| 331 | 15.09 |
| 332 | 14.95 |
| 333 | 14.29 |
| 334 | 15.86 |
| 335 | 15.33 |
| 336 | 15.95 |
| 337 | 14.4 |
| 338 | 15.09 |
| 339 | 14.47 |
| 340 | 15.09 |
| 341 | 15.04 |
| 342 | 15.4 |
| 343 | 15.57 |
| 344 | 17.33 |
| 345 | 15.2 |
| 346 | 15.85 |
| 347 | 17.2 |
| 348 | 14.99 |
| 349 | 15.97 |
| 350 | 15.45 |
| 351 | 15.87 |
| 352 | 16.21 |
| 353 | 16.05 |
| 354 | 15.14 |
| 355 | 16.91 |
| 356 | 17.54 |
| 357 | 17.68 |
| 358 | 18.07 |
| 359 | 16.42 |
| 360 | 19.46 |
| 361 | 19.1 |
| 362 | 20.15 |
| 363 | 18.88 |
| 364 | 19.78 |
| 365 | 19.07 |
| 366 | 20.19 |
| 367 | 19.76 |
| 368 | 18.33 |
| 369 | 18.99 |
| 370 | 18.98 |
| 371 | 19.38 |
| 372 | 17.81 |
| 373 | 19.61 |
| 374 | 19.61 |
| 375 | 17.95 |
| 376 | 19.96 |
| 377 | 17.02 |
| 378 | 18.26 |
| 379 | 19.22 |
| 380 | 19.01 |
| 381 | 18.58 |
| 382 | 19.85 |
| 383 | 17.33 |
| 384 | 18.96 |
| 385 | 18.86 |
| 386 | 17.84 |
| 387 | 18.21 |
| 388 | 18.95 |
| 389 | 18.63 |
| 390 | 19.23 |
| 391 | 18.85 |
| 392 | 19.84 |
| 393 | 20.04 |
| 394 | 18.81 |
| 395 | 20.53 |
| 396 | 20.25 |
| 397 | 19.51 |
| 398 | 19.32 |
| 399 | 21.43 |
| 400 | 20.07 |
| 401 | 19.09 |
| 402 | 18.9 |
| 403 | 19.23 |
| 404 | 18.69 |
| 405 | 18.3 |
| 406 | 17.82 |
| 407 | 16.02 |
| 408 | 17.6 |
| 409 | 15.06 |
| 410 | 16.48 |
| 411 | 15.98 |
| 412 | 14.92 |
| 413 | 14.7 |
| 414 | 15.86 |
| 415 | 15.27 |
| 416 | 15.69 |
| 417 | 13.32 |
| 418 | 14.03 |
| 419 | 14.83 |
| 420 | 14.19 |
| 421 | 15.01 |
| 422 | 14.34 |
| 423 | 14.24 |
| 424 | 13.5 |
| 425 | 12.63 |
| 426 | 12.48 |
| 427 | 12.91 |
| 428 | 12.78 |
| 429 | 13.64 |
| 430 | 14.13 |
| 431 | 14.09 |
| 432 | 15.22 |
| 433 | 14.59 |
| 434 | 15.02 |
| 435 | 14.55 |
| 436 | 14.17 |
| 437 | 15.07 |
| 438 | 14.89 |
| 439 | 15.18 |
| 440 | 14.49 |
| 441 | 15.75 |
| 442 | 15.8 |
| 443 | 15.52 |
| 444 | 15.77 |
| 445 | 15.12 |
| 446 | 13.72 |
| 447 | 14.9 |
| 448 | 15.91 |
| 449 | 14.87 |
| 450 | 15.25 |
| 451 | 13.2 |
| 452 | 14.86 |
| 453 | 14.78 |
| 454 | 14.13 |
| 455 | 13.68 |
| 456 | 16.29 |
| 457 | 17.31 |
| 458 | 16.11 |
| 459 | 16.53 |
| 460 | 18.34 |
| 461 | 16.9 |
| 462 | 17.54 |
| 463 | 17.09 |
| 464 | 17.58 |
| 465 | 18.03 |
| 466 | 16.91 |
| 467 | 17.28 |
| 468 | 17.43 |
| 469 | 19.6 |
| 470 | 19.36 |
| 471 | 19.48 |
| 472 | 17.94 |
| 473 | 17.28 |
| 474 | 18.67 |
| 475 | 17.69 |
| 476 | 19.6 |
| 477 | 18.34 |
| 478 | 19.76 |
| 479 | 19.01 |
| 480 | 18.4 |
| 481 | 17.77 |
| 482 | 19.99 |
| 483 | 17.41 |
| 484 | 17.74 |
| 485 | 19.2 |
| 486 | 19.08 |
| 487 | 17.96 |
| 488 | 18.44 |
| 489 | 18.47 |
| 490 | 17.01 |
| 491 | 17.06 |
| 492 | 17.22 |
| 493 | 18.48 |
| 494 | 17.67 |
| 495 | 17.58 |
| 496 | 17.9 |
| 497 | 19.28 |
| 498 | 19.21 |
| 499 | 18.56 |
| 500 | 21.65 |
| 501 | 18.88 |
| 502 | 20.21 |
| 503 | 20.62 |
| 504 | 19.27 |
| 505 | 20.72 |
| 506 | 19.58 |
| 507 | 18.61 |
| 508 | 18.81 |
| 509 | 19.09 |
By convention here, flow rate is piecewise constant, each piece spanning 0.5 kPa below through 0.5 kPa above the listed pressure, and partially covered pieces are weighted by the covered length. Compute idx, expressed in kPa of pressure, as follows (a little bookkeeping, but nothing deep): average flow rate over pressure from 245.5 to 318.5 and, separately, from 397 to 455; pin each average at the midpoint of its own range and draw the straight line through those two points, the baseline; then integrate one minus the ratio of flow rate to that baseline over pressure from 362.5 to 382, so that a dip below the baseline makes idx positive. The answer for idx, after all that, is -2.91 kPa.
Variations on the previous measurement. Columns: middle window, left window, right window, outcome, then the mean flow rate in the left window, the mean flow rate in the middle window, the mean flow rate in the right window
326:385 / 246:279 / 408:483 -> -1.73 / 17.6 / 17.2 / 15.9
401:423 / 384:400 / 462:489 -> 3.55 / 19.4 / 16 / 18.3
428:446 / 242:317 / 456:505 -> 3.48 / 18.4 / 14.8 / 18.3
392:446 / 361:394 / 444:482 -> 6.10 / 19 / 16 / 17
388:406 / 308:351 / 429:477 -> -3.64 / 16.2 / 19.4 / 16.1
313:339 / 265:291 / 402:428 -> 2.17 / 18.5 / 16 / 15.3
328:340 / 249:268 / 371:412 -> 1.95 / 17.1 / 15.1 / 18.6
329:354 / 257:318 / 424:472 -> 2.95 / 18.6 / 15.5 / 15.6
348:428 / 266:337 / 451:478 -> 0.38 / 18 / 17.5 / 17.2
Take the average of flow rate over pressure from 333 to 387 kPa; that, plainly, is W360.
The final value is 17.4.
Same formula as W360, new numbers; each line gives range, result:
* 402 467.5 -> 15.4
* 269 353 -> 17.6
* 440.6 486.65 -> 17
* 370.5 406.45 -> 19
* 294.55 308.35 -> 19.5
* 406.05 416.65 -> 15.8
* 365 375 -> 19.1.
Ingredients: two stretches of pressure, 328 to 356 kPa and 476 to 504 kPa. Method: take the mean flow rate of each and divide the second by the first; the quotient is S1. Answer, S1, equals 1.20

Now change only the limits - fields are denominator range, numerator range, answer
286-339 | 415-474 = 0.87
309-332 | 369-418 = 1.10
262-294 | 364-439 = 0.91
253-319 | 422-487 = 0.88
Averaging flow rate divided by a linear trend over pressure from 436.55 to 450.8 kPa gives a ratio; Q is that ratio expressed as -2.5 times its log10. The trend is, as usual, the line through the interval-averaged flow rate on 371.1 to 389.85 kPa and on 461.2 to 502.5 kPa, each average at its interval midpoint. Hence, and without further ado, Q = 0.218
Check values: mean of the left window 18.7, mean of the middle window 15.1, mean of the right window 18.4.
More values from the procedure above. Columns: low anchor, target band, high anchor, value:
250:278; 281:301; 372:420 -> -0.136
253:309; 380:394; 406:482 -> -0.124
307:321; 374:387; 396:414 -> -0.054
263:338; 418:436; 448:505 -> 0.262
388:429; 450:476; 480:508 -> 0.065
